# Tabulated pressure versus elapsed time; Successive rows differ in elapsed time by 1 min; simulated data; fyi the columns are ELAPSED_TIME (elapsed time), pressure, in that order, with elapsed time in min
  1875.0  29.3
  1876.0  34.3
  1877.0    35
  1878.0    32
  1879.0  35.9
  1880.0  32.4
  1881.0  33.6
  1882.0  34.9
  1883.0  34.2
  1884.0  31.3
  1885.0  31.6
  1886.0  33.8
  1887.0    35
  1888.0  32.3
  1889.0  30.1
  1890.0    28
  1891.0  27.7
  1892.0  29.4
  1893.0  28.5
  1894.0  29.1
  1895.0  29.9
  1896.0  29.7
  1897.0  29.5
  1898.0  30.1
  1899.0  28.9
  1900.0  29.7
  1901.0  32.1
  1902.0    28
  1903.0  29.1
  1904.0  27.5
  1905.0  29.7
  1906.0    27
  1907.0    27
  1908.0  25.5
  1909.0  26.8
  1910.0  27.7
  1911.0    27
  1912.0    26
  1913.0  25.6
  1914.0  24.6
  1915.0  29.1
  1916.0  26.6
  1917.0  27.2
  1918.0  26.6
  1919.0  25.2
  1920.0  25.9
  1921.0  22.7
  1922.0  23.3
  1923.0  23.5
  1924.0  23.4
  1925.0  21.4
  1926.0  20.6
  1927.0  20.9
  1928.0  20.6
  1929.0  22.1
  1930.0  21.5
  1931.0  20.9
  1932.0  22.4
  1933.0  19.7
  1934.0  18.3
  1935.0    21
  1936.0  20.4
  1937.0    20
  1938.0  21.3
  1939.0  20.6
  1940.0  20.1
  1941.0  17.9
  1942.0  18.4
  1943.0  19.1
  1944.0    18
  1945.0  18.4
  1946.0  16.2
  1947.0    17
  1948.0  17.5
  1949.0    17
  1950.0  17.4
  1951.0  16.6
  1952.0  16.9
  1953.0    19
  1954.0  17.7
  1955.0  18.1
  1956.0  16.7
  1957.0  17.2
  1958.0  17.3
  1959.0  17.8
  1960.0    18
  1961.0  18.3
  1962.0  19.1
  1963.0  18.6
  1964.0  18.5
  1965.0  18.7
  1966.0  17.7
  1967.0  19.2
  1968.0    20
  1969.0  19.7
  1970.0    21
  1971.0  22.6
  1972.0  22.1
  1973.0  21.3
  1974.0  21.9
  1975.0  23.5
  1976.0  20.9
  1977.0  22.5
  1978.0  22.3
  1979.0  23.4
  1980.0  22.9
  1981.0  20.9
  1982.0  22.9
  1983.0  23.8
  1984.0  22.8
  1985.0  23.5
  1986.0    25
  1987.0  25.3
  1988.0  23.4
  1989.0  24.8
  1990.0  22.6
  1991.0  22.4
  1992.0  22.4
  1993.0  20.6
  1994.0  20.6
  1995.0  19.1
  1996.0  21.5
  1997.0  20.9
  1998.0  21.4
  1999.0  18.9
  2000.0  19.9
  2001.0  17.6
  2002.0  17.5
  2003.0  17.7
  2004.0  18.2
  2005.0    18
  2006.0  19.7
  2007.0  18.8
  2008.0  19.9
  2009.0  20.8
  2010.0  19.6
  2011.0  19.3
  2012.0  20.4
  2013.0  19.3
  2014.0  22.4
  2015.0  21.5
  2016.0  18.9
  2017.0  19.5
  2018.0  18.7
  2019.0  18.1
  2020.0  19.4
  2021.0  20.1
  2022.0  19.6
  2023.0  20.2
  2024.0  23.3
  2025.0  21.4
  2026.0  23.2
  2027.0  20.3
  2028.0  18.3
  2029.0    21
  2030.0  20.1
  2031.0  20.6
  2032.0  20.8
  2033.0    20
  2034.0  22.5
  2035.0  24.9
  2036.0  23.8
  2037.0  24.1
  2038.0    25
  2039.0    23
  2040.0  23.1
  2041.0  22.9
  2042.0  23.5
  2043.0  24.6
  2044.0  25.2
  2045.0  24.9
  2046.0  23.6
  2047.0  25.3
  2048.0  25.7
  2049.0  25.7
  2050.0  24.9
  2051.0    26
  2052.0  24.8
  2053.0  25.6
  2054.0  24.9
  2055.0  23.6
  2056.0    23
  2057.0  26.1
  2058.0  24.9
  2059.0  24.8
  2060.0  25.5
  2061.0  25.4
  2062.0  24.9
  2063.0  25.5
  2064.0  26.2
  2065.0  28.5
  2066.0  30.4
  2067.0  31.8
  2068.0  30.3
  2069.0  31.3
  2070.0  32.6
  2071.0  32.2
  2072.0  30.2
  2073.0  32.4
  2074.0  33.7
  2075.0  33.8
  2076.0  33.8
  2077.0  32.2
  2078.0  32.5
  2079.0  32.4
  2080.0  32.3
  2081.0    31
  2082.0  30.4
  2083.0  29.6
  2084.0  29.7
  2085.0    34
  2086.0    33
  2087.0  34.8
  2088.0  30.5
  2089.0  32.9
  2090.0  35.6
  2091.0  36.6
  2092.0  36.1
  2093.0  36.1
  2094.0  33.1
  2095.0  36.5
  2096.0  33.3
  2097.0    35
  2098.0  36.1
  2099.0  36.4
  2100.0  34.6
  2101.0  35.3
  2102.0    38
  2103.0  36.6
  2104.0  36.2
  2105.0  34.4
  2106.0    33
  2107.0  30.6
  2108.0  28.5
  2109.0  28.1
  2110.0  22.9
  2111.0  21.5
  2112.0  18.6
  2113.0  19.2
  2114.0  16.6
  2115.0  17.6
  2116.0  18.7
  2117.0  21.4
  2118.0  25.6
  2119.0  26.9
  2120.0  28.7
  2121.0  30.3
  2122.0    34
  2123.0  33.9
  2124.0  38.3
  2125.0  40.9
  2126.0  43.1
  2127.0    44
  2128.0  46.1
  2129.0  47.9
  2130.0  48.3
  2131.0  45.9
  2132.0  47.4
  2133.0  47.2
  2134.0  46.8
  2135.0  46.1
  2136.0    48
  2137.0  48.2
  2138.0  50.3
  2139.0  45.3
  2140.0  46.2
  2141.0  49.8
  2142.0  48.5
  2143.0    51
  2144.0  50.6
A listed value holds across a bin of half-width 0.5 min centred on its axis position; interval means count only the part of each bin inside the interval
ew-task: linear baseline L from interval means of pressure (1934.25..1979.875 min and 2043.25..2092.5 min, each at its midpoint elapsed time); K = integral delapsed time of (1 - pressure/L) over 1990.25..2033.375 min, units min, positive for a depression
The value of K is 7.3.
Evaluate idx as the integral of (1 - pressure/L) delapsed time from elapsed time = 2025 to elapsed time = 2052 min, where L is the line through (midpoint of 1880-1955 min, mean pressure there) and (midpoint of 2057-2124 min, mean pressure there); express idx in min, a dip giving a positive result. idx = 5.2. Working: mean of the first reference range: 24.8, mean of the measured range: 23.2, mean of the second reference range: 30.3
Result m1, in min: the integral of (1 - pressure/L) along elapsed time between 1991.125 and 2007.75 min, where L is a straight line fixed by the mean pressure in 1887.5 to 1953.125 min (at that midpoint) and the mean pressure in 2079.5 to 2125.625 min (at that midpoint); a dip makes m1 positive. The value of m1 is 4.5 min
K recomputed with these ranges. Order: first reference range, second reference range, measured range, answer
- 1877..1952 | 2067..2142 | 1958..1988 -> 7.6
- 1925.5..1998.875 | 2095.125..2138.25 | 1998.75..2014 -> 3.3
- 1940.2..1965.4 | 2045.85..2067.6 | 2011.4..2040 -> 2.9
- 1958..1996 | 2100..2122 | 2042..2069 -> -1.1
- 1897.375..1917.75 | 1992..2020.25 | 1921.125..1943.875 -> 4.4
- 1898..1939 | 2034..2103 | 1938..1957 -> 5.6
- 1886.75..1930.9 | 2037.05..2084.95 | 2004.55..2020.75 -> 4.6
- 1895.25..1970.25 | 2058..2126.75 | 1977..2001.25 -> 3.0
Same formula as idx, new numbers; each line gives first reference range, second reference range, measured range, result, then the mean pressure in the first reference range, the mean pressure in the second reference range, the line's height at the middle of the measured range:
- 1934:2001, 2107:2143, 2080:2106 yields -0.81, 20.2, 36.4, 33.1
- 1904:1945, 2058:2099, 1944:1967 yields 6.57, 23.1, 31.7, 24.8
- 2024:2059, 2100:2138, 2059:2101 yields -4.21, 23.5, 34.7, 29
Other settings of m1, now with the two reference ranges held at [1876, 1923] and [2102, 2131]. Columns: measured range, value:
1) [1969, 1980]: 2.90 min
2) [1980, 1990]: 2.19 min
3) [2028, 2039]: 3.05 min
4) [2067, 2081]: -0.52 min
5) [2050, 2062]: 2.30 min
